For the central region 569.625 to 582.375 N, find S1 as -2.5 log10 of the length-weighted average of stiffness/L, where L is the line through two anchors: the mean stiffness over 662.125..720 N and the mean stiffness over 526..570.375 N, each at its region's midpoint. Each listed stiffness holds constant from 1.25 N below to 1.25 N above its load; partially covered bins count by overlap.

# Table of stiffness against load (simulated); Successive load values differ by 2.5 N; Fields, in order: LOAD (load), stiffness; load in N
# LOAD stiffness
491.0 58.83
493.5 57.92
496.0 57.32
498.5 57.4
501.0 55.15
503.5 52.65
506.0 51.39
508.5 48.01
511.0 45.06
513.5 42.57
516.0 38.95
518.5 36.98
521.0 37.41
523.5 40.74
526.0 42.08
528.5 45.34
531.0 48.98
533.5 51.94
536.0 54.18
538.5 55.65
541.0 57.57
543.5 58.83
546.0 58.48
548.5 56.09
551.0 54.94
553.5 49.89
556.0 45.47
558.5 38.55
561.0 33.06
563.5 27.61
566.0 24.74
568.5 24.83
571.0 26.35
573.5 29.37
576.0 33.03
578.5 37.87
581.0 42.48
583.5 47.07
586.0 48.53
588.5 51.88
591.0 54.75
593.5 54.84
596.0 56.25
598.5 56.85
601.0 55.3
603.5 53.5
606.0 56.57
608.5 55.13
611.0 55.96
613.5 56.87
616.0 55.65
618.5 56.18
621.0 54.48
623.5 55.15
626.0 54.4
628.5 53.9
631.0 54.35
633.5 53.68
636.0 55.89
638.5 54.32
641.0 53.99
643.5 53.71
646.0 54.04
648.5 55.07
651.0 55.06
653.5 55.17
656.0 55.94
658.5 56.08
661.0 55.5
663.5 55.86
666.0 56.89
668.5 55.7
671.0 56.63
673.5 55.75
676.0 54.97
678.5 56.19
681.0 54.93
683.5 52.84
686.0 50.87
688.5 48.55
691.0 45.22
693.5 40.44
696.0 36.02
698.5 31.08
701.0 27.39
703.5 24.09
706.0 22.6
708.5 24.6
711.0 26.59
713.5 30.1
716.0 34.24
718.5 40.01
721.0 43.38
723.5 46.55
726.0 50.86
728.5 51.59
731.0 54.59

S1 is 0.314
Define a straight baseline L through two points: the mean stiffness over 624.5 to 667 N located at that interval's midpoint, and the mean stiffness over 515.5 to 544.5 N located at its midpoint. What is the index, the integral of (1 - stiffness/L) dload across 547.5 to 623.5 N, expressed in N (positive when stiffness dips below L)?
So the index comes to 6.9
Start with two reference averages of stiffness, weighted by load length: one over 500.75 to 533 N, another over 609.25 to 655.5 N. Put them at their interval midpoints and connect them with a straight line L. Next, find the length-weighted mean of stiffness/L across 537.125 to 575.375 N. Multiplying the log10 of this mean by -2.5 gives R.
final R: 0.13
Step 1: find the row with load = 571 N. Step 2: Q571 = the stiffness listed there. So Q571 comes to 26.35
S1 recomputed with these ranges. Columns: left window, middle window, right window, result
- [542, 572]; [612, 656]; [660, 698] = -0.150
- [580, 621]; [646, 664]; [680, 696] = -0.112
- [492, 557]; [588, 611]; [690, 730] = -0.236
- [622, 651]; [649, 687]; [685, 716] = -0.246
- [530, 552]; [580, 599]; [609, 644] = 0.073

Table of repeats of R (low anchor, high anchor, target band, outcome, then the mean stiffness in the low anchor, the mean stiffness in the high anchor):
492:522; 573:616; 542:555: -0.13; 48.6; 50.3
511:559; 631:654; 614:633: -0.03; 48.2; 54.5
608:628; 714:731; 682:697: 0.05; 55.4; 44.6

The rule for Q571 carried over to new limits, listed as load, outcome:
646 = 54.04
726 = 50.86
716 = 34.24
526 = 42.08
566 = 24.74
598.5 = 56.85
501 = 55.15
